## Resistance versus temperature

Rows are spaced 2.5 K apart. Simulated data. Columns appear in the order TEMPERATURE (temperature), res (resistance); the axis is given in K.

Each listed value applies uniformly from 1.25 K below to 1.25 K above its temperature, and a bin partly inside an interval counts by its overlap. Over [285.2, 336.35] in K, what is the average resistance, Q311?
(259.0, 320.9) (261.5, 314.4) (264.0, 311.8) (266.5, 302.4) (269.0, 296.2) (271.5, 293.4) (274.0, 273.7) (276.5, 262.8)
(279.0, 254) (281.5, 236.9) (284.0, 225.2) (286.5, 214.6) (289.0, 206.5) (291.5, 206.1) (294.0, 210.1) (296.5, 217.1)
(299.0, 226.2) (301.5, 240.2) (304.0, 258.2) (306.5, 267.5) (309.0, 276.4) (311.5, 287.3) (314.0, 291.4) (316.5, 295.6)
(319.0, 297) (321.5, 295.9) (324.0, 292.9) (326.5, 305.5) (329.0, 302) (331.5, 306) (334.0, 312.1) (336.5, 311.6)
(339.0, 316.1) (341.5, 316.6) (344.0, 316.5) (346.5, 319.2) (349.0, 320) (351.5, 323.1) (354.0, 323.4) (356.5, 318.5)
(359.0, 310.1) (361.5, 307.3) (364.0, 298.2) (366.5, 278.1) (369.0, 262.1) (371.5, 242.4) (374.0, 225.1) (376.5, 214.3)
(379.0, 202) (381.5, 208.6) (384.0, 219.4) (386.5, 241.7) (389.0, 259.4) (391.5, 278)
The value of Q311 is 266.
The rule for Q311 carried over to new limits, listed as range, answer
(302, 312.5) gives 270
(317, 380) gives 293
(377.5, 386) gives 213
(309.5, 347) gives 304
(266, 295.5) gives 247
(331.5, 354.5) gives 317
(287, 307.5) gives 228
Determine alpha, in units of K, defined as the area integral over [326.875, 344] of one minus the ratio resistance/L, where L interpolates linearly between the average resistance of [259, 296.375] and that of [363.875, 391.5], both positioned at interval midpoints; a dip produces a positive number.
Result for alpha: -4.34 K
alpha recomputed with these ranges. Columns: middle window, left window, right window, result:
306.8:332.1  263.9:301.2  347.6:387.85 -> -3.68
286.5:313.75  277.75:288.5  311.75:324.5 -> 2.30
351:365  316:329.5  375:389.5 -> -3.31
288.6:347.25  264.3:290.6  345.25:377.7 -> -1.24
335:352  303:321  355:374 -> -2.01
